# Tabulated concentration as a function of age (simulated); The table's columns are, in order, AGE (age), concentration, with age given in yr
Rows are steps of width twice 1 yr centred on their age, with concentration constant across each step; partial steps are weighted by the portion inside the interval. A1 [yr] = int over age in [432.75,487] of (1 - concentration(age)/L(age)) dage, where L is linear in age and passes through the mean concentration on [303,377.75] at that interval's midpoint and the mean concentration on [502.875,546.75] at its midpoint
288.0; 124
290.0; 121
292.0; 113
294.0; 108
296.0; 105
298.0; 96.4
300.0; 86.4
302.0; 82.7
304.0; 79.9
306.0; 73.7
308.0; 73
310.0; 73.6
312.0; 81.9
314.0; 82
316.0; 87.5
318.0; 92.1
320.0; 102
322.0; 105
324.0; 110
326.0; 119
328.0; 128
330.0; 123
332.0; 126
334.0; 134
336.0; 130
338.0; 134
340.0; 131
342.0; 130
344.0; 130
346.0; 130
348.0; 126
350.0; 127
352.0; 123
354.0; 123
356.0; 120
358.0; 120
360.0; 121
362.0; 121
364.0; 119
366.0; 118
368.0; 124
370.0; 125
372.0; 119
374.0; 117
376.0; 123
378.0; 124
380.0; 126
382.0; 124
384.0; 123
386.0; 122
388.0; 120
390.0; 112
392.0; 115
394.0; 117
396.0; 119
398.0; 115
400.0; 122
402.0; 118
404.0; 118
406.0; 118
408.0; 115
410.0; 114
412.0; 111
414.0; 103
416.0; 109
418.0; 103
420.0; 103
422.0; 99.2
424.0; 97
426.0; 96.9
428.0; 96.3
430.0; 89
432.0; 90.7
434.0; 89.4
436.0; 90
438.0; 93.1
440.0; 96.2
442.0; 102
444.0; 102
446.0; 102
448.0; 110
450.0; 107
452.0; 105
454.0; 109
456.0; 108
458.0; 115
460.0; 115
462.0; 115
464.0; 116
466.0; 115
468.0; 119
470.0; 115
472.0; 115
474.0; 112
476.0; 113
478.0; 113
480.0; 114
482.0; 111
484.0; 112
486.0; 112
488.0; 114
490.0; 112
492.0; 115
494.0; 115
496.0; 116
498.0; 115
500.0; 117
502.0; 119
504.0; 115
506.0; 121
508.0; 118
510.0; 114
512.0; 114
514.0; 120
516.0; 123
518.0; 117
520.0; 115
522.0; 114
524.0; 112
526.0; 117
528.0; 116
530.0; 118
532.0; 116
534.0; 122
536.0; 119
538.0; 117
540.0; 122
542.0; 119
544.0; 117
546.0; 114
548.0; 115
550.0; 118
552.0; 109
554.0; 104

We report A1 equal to 3.6 yr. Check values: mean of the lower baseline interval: 114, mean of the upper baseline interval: 117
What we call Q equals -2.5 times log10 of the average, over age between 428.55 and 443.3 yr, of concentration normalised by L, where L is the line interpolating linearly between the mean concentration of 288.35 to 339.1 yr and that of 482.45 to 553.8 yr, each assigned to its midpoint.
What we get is 0.19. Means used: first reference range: 103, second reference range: 116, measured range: 93.2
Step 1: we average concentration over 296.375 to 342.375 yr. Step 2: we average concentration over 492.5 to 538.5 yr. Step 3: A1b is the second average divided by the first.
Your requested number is 1.13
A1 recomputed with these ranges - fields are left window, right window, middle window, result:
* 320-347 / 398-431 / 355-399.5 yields -1.9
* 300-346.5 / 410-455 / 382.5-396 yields -2.1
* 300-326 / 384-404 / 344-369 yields -4.5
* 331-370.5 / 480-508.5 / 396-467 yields 8.0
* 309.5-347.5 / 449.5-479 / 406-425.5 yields 1.2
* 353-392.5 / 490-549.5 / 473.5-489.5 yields 0.7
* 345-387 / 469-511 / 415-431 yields 2.7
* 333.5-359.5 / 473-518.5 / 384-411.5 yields 1.3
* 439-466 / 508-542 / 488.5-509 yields -0.4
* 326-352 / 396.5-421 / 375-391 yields -0.4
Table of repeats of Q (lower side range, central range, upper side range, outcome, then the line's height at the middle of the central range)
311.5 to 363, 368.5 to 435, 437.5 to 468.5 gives 0.006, 112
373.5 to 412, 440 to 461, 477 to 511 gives 0.094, 117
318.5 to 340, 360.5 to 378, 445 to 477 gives -0.025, 118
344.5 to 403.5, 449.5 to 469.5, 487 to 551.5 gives 0.056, 119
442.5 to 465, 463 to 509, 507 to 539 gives -0.020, 113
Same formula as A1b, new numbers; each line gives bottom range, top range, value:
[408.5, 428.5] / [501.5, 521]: 1.13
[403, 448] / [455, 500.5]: 1.12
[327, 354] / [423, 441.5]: 0.73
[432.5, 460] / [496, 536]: 1.14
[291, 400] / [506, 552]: 1.03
